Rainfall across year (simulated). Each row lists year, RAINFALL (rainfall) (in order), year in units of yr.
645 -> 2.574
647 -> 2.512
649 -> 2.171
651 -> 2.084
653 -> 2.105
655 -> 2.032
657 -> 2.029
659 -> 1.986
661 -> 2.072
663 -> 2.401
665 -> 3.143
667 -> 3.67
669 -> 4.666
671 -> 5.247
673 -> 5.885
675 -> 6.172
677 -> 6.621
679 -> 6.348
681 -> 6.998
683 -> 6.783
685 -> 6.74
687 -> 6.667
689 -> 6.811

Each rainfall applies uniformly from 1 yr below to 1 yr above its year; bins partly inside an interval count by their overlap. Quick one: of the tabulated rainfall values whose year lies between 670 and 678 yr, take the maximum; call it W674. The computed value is 6.621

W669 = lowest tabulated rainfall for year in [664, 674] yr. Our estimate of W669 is 3.143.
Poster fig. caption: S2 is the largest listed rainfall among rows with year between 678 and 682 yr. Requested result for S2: 6.998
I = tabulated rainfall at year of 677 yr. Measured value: 6.621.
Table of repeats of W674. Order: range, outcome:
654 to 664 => 2.401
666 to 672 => 5.247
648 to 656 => 2.171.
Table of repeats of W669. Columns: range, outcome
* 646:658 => 2.029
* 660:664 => 2.072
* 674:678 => 6.172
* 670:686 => 5.247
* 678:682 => 6.348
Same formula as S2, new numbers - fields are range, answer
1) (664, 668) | 3.67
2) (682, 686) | 6.783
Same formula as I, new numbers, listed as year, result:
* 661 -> 2.072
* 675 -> 6.172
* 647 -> 2.512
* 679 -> 6.348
